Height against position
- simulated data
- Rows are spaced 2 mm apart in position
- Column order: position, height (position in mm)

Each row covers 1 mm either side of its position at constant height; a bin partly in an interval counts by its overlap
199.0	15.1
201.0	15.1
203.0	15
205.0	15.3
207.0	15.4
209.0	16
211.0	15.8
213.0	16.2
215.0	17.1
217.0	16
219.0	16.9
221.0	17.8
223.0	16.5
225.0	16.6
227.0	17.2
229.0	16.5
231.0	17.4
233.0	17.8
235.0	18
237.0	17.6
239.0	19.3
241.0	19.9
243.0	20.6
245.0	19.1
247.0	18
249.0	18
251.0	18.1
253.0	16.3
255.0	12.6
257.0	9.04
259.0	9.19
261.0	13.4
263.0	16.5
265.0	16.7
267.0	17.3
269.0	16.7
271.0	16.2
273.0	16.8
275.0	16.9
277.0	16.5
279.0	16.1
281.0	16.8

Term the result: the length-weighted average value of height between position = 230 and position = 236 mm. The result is 17.7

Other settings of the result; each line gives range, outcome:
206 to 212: 15.7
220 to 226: 17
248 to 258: 14.8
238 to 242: 19.6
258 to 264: 13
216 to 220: 16.4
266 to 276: 16.8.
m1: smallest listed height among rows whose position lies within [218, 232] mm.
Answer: 16.5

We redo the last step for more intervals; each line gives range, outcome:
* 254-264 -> 9.04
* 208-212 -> 15.8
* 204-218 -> 15.3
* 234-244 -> 17.6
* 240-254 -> 16.3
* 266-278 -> 16.2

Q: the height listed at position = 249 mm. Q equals 18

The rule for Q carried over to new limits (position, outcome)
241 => 19.9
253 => 16.3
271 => 16.2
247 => 18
